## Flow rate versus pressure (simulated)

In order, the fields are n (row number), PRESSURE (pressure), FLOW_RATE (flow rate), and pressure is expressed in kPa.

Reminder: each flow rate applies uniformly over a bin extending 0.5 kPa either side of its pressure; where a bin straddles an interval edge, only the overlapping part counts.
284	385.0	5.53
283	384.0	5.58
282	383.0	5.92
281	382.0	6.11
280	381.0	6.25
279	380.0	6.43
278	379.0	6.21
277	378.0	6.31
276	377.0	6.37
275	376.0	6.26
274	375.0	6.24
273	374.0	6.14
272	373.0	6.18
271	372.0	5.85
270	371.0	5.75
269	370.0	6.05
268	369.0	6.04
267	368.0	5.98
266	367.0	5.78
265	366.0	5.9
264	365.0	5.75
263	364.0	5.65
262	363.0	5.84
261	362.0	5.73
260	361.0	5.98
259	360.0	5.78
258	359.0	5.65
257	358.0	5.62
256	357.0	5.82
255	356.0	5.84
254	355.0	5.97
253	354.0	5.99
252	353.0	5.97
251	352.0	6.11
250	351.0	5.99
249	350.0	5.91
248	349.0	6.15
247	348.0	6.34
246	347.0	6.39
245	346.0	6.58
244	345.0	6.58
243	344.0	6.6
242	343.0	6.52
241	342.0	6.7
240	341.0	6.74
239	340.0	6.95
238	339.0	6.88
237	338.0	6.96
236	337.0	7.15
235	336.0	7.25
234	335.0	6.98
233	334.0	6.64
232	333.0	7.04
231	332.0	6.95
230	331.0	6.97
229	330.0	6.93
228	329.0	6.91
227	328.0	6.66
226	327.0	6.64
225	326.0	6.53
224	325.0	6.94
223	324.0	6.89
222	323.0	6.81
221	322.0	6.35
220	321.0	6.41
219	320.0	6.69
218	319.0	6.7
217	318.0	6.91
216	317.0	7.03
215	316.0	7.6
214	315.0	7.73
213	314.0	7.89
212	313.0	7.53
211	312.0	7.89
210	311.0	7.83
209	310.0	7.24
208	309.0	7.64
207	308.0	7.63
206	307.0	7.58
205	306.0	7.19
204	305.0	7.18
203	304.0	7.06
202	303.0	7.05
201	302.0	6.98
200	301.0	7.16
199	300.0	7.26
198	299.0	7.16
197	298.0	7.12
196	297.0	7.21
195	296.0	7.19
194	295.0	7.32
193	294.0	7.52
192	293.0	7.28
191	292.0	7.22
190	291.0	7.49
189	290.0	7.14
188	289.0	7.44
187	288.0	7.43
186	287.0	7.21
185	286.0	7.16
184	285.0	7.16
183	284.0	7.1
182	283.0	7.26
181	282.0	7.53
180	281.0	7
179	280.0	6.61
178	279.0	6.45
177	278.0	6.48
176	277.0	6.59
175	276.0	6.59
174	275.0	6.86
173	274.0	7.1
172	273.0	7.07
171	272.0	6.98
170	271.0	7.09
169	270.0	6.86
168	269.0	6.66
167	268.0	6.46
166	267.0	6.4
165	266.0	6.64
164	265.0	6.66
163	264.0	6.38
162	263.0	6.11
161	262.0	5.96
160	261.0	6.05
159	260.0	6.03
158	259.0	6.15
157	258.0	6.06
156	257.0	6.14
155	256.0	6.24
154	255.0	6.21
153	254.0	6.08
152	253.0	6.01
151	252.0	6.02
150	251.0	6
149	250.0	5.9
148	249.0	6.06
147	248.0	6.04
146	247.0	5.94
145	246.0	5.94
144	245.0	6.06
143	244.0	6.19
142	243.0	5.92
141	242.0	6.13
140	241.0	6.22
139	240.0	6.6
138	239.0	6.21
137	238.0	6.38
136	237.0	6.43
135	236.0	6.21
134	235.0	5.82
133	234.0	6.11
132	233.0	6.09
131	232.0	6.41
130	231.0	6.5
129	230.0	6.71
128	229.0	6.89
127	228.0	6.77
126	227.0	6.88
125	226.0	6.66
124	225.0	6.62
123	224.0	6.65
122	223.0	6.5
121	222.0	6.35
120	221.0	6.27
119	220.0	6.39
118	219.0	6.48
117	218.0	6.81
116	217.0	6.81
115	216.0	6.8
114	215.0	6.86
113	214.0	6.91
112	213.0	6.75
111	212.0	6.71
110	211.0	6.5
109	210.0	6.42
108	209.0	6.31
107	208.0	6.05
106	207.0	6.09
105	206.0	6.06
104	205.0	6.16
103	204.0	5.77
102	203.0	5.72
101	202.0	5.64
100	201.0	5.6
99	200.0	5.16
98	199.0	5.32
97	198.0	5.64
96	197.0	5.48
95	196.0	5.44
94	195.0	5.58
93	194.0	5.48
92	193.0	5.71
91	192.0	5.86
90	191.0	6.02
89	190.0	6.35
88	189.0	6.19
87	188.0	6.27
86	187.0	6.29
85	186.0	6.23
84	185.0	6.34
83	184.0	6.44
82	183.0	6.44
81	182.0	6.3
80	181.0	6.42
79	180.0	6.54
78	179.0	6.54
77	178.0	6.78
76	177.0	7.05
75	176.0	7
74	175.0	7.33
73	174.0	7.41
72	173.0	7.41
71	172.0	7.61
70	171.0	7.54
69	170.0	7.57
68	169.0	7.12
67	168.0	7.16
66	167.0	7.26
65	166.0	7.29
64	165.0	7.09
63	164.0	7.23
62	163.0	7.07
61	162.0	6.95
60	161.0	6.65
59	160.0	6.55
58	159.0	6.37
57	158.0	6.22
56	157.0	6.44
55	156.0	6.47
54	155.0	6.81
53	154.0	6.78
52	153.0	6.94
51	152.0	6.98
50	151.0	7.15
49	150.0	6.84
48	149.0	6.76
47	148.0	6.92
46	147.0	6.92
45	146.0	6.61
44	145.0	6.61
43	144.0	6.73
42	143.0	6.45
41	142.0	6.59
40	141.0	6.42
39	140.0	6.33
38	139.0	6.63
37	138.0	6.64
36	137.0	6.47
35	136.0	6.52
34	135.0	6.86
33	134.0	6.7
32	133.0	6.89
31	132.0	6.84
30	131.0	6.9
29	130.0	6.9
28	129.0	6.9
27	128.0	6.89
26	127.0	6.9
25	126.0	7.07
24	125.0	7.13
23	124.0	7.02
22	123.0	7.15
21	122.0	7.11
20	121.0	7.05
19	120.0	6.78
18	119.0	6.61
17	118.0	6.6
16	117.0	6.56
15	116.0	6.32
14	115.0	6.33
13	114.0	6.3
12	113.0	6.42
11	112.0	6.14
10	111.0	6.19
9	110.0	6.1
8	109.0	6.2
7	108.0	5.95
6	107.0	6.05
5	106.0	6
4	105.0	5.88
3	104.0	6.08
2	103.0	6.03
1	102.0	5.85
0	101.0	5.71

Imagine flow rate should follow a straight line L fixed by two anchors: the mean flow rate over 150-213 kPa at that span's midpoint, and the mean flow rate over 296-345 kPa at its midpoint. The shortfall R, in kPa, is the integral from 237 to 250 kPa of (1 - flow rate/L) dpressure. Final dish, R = 1.1 kPa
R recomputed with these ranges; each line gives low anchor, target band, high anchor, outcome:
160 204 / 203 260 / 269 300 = 3.7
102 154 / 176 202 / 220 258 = 1.4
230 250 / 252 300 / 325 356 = -3.4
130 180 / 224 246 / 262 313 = 1.9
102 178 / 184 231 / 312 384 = 2.9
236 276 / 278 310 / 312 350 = -3.0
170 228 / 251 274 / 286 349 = 1.2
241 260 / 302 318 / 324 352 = -2.3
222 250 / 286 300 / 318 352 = -1.6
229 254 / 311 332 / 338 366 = -2.9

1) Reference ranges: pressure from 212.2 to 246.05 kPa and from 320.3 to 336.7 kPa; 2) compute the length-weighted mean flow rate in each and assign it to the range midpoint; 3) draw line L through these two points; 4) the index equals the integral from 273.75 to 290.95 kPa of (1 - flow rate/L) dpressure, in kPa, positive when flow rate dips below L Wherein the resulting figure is -1.0 kPa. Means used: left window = 6.46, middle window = 7.02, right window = 6.81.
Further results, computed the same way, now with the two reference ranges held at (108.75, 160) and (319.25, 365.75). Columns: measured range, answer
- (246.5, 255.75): 0.7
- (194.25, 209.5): 2.0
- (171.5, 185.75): -0.4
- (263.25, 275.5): -0.4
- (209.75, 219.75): -0.2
